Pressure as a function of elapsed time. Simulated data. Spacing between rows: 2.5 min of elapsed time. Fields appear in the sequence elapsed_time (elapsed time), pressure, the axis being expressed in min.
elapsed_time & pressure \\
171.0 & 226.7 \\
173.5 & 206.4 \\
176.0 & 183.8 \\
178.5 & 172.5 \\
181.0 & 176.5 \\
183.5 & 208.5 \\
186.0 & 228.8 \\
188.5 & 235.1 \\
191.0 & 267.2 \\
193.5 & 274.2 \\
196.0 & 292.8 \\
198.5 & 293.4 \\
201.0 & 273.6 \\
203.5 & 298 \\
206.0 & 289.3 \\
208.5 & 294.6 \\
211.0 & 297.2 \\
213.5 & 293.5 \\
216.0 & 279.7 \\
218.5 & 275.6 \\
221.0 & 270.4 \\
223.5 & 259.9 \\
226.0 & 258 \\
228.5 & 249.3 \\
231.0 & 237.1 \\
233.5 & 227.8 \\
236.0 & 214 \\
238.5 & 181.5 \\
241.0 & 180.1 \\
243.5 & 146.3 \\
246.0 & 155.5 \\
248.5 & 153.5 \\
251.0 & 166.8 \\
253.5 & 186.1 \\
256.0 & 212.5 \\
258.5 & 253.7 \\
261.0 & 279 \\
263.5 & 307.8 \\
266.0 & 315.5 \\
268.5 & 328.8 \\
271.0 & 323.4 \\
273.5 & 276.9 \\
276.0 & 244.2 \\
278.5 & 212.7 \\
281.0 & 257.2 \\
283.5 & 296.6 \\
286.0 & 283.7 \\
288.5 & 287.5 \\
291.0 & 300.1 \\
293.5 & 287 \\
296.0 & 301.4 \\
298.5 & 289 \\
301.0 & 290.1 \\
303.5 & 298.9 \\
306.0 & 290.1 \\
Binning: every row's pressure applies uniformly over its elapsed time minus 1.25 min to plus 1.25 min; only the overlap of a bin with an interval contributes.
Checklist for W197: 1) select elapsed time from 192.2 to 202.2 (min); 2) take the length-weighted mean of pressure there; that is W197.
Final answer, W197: 283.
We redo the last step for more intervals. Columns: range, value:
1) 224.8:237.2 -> 237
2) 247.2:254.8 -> 169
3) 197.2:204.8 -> 288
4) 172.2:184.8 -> 190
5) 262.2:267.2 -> 311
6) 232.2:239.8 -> 208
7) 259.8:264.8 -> 294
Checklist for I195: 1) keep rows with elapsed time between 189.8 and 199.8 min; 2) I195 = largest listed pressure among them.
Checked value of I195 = 293.4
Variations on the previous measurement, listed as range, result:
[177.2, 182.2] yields 176.5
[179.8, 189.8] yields 235.1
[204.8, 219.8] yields 297.2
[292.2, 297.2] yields 301.4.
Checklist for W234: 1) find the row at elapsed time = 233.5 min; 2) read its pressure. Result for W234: 227.8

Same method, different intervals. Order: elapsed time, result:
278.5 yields 212.7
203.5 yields 298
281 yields 257.2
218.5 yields 275.6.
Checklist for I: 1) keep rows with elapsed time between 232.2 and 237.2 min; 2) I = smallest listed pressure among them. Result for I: 214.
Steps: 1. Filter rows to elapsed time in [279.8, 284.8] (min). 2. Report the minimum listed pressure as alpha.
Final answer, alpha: 257.2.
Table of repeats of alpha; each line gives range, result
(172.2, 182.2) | 172.5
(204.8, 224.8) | 259.9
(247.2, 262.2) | 153.5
